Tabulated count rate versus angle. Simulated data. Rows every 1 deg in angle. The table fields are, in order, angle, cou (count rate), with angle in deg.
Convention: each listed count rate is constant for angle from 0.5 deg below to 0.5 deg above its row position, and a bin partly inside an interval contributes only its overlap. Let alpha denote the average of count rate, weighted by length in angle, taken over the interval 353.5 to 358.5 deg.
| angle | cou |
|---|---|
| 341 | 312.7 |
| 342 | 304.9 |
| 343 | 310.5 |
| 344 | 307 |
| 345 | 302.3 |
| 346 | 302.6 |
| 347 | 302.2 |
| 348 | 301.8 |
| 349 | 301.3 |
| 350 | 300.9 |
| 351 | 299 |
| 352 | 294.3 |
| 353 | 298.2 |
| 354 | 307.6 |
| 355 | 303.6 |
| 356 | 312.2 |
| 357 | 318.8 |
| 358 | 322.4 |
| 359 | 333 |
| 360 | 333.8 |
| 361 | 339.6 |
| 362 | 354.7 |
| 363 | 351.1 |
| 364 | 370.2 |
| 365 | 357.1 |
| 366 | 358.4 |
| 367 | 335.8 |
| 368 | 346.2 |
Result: 313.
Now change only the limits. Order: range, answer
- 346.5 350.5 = 302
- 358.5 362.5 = 340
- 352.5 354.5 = 303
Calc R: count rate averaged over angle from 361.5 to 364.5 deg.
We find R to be 359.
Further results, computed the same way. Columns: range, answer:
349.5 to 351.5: 300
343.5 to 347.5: 304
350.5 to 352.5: 297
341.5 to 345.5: 306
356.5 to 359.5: 325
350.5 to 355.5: 301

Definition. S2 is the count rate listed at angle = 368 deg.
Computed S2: 346.2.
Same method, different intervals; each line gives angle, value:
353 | 298.2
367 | 335.8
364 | 370.2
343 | 310.5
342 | 304.9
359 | 333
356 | 312.2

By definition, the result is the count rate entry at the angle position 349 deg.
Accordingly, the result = 301.3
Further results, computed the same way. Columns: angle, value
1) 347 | 302.2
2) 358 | 322.4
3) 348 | 301.8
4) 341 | 312.7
